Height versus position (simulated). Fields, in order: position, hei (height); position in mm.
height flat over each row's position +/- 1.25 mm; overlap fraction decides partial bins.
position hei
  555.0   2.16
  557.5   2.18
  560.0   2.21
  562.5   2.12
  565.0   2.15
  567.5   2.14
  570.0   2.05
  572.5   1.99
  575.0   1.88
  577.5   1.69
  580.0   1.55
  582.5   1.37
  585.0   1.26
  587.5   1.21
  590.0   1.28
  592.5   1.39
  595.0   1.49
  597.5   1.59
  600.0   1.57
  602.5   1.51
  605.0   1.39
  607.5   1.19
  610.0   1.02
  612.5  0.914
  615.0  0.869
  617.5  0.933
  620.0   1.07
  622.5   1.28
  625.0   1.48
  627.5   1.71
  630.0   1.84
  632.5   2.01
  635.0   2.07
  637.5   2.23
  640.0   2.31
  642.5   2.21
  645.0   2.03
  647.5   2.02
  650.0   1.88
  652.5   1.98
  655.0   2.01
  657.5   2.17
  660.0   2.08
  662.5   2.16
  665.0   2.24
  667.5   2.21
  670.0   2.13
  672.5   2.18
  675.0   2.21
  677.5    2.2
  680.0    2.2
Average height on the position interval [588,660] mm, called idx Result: 1.63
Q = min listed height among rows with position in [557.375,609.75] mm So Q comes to 1.19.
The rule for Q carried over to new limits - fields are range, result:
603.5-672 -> 0.869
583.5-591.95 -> 1.21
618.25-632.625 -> 1.07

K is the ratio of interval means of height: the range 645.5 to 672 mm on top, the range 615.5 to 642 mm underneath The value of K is 1.24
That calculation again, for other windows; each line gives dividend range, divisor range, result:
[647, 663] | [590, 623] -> 1.63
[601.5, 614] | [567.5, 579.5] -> 0.63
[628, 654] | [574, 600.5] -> 1.39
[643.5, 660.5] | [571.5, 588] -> 1.29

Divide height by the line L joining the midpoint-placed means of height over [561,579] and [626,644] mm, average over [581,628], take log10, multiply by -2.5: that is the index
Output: 0.49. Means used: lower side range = 2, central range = 1.29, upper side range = 2.05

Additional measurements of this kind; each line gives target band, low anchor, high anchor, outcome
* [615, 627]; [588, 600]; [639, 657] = 0.424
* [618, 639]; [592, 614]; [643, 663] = 0.013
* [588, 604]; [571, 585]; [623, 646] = 0.205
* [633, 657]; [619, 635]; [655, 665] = -0.107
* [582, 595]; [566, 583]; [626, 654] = 0.384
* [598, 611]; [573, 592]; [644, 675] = 0.213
